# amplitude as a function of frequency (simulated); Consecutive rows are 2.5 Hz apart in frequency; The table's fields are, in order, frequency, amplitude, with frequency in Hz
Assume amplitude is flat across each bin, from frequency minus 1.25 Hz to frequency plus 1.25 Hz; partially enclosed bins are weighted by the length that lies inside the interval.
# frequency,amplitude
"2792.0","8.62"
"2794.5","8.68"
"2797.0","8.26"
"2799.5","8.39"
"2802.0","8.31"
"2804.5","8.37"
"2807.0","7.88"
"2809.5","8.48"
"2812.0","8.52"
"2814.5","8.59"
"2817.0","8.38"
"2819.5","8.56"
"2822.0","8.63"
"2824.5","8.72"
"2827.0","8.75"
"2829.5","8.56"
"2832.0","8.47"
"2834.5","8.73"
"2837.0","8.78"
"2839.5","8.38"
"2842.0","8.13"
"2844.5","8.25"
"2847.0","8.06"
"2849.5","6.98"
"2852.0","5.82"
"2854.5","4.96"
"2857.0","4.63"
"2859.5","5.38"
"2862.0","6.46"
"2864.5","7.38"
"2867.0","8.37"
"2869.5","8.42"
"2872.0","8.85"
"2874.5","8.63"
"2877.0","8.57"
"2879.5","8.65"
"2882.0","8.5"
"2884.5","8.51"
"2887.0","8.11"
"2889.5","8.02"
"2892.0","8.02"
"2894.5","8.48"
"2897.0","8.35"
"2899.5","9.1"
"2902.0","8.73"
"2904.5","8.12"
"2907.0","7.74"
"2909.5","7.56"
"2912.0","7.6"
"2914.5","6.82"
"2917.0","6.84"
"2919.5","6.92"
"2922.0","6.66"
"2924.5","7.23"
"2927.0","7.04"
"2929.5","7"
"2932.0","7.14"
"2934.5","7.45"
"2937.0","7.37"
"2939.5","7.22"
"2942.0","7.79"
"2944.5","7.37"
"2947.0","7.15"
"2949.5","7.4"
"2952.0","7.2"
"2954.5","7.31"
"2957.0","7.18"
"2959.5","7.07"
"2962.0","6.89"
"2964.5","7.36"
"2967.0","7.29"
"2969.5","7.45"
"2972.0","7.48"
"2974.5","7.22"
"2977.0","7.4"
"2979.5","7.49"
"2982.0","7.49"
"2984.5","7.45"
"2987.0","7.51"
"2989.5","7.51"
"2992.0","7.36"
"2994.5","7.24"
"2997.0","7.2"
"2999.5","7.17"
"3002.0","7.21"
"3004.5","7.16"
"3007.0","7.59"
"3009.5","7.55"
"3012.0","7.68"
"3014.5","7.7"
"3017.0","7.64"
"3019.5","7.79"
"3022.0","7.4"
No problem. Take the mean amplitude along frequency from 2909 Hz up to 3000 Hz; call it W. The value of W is 7.26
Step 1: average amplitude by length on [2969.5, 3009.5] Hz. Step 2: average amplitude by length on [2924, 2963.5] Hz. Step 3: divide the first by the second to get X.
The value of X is 1.02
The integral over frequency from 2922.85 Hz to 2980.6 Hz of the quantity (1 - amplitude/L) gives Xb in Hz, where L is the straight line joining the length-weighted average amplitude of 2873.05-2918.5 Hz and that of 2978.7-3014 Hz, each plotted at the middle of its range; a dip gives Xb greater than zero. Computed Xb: 3.33 Hz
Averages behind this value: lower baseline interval 8.13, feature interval 7.28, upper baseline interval 7.41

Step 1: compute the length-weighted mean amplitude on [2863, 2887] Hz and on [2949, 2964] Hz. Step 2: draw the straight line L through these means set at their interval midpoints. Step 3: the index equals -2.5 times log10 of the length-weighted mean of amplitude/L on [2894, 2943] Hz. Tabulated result 0.03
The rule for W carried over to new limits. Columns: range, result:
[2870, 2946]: 7.82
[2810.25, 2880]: 7.87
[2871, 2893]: 8.43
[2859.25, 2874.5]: 7.71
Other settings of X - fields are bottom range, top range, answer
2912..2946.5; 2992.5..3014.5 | 1.03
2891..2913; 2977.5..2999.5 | 0.90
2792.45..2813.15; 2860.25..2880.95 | 0.97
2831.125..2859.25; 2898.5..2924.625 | 1.04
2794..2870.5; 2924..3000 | 0.93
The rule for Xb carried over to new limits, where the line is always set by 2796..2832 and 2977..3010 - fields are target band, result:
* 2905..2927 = 1.8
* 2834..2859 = 3.3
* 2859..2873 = 1.0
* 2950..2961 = 0.6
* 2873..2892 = -0.8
